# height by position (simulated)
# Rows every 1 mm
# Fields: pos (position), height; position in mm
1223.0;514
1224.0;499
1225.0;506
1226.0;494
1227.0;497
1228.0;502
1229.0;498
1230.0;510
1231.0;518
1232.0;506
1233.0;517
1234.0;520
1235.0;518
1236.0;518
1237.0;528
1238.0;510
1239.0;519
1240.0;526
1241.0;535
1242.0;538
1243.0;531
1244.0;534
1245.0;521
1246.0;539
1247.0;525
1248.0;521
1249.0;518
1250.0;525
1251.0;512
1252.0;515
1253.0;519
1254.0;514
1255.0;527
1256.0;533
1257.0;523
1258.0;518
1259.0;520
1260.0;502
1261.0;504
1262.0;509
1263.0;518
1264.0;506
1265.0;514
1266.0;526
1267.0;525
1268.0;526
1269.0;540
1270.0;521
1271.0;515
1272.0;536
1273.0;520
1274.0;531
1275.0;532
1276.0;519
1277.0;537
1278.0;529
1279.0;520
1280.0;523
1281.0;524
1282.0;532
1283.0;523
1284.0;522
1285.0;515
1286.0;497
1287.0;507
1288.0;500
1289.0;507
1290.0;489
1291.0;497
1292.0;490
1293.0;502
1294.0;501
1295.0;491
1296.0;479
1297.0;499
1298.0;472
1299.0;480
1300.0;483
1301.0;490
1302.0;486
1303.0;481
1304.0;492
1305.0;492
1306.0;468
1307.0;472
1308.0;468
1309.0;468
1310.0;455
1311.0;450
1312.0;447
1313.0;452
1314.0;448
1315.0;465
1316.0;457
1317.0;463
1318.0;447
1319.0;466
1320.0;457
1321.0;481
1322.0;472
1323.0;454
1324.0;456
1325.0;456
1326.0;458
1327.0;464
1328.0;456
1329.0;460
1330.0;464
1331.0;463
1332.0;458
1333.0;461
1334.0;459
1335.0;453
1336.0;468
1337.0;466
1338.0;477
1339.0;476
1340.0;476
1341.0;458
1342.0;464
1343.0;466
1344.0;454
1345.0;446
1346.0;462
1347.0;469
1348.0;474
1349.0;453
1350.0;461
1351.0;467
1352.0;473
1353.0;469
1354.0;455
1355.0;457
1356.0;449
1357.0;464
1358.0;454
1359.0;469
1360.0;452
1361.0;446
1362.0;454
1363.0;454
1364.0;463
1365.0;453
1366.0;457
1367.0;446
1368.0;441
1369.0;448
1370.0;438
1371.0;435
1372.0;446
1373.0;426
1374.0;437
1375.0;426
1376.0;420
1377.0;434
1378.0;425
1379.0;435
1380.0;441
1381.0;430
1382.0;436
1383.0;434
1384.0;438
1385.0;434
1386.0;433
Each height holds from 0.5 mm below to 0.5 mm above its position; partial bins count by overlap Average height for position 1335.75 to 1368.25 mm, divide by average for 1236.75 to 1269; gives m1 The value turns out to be 0.88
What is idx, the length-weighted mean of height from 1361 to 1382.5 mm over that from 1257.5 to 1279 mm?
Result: 0.8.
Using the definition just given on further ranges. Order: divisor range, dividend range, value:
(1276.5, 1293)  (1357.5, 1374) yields 0.87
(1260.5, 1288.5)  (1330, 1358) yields 0.89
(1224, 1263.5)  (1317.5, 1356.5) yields 0.89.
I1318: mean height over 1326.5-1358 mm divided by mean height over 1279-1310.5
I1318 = 0.94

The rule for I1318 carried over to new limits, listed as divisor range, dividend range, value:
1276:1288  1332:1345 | 0.89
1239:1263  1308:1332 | 0.88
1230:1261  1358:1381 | 0.85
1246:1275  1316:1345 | 0.89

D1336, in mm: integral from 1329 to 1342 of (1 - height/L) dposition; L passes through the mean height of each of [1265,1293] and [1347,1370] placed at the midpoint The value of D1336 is 0.27 mm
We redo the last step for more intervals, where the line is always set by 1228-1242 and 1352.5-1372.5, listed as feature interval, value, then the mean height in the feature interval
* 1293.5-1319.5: 0.5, 472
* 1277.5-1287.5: -0.5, 519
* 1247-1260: -0.3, 520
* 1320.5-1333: 0.2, 462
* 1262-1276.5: -0.7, 523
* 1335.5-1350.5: -0.1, 465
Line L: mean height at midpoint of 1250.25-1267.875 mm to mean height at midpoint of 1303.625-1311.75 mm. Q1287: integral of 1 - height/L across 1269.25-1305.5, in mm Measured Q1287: -1.27 mm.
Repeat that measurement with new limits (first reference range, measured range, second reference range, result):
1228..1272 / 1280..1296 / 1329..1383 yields -0.3 mm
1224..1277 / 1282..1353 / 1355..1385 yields 0.5 mm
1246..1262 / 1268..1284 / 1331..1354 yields -0.7 mm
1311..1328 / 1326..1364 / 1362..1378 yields -1.0 mm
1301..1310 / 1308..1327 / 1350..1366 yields 0.6 mm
